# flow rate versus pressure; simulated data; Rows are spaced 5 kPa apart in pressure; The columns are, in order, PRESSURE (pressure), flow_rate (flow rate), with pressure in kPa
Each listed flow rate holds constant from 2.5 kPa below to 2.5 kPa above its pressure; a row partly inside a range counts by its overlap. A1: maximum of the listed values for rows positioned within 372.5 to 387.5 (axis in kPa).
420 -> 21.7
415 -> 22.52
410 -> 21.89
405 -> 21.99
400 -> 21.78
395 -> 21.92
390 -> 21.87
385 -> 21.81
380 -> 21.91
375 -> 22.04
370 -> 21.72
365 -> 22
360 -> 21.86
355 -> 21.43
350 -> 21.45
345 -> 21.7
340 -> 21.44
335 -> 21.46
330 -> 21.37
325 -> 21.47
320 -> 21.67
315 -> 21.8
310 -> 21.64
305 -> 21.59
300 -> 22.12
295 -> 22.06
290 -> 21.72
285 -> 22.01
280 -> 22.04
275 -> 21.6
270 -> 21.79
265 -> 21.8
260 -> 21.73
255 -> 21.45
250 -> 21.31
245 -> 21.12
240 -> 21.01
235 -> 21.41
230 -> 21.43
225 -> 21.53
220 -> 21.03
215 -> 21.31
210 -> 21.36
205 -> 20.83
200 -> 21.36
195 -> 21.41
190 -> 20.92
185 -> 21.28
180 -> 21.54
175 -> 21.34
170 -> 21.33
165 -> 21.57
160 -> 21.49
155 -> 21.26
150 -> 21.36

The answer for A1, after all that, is 22.04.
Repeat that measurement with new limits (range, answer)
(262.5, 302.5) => 22.12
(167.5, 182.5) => 21.54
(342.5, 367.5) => 22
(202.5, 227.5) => 21.53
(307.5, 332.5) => 21.8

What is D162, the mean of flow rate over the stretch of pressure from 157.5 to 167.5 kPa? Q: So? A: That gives 21.5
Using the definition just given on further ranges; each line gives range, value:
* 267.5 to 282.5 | 21.8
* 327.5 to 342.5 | 21.4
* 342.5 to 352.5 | 21.6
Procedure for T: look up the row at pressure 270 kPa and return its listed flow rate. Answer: 21.79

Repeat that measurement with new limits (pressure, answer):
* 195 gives 21.41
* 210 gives 21.36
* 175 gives 21.34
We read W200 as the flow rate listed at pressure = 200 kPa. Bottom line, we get 21.36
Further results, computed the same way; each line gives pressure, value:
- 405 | 21.99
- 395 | 21.92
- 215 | 21.31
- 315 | 21.8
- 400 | 21.78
